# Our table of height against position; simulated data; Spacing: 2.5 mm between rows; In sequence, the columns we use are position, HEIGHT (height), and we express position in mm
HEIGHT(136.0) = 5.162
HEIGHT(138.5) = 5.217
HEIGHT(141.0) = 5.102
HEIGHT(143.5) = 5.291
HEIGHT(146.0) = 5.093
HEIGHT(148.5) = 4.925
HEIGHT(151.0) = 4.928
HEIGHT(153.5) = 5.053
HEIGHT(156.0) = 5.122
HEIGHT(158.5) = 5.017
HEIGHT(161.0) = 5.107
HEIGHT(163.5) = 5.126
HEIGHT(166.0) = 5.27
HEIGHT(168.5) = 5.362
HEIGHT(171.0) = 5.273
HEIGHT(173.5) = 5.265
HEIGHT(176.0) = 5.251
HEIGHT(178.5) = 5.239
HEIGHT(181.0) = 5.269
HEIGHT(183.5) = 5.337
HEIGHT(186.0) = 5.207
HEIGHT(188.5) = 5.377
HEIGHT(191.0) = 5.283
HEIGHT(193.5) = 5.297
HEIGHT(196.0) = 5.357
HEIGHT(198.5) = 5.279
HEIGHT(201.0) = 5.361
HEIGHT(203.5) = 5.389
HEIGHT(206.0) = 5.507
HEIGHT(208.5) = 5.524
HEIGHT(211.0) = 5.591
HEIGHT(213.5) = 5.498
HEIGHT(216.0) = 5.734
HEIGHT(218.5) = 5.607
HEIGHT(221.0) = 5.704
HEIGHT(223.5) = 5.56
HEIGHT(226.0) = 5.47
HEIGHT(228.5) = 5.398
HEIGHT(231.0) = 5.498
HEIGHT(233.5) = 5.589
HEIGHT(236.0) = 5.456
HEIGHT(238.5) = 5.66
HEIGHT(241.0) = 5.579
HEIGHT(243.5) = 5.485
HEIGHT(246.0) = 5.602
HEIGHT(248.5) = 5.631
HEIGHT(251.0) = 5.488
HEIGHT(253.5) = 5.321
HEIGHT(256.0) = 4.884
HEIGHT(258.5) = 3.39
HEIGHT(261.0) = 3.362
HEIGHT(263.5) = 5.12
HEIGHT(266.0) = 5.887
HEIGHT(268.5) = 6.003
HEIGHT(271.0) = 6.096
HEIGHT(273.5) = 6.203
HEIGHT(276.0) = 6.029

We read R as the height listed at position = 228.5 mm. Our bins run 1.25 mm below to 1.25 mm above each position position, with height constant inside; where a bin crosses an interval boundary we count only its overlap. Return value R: 5.398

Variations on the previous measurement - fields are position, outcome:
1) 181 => 5.269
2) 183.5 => 5.337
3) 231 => 5.498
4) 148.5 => 4.925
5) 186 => 5.207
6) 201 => 5.361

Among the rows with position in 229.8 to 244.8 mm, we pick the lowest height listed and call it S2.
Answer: 5.456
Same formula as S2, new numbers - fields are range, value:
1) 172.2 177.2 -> 5.251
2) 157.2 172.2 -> 5.017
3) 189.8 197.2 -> 5.283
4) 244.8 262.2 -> 3.362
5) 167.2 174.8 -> 5.265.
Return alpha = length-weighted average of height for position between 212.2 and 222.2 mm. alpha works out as 5.64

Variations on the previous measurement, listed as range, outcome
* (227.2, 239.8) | 5.52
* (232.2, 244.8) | 5.55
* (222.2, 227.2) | 5.52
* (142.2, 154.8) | 5.06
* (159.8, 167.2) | 5.17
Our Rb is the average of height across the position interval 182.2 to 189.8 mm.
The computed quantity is 5.31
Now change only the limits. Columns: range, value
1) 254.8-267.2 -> 4.52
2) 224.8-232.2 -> 5.45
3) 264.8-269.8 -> 5.95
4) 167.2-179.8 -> 5.28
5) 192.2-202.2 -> 5.32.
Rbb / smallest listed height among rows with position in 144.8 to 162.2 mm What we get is 4.925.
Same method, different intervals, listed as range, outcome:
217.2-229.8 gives 5.398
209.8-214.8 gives 5.498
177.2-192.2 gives 5.207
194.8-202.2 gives 5.279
